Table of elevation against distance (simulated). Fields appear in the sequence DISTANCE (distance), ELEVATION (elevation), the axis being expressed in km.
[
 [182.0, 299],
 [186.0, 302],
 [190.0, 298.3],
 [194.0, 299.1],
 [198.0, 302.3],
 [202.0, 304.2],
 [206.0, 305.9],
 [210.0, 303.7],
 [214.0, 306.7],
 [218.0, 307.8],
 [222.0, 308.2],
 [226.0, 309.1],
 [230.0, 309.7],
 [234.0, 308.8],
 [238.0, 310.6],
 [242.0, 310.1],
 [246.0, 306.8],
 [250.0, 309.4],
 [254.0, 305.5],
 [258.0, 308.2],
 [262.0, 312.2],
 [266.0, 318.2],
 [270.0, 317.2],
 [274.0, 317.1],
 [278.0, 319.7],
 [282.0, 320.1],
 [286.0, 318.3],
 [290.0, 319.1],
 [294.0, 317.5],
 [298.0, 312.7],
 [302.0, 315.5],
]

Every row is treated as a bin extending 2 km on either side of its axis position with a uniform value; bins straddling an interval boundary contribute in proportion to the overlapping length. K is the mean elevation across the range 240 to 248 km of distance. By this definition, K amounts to 308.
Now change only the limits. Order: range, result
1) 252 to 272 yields 312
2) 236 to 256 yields 308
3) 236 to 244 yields 310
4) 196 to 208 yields 304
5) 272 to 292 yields 319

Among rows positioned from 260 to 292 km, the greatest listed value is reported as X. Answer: 320.1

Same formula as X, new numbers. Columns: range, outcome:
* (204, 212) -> 305.9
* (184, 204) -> 304.2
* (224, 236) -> 309.7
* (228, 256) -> 310.6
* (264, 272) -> 318.2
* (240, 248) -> 310.1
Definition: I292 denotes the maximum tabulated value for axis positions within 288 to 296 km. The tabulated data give 319.1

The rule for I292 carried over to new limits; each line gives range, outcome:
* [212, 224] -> 308.2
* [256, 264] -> 312.2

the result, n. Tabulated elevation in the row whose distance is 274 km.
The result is 317.1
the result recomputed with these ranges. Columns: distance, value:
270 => 317.2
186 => 302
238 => 310.6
